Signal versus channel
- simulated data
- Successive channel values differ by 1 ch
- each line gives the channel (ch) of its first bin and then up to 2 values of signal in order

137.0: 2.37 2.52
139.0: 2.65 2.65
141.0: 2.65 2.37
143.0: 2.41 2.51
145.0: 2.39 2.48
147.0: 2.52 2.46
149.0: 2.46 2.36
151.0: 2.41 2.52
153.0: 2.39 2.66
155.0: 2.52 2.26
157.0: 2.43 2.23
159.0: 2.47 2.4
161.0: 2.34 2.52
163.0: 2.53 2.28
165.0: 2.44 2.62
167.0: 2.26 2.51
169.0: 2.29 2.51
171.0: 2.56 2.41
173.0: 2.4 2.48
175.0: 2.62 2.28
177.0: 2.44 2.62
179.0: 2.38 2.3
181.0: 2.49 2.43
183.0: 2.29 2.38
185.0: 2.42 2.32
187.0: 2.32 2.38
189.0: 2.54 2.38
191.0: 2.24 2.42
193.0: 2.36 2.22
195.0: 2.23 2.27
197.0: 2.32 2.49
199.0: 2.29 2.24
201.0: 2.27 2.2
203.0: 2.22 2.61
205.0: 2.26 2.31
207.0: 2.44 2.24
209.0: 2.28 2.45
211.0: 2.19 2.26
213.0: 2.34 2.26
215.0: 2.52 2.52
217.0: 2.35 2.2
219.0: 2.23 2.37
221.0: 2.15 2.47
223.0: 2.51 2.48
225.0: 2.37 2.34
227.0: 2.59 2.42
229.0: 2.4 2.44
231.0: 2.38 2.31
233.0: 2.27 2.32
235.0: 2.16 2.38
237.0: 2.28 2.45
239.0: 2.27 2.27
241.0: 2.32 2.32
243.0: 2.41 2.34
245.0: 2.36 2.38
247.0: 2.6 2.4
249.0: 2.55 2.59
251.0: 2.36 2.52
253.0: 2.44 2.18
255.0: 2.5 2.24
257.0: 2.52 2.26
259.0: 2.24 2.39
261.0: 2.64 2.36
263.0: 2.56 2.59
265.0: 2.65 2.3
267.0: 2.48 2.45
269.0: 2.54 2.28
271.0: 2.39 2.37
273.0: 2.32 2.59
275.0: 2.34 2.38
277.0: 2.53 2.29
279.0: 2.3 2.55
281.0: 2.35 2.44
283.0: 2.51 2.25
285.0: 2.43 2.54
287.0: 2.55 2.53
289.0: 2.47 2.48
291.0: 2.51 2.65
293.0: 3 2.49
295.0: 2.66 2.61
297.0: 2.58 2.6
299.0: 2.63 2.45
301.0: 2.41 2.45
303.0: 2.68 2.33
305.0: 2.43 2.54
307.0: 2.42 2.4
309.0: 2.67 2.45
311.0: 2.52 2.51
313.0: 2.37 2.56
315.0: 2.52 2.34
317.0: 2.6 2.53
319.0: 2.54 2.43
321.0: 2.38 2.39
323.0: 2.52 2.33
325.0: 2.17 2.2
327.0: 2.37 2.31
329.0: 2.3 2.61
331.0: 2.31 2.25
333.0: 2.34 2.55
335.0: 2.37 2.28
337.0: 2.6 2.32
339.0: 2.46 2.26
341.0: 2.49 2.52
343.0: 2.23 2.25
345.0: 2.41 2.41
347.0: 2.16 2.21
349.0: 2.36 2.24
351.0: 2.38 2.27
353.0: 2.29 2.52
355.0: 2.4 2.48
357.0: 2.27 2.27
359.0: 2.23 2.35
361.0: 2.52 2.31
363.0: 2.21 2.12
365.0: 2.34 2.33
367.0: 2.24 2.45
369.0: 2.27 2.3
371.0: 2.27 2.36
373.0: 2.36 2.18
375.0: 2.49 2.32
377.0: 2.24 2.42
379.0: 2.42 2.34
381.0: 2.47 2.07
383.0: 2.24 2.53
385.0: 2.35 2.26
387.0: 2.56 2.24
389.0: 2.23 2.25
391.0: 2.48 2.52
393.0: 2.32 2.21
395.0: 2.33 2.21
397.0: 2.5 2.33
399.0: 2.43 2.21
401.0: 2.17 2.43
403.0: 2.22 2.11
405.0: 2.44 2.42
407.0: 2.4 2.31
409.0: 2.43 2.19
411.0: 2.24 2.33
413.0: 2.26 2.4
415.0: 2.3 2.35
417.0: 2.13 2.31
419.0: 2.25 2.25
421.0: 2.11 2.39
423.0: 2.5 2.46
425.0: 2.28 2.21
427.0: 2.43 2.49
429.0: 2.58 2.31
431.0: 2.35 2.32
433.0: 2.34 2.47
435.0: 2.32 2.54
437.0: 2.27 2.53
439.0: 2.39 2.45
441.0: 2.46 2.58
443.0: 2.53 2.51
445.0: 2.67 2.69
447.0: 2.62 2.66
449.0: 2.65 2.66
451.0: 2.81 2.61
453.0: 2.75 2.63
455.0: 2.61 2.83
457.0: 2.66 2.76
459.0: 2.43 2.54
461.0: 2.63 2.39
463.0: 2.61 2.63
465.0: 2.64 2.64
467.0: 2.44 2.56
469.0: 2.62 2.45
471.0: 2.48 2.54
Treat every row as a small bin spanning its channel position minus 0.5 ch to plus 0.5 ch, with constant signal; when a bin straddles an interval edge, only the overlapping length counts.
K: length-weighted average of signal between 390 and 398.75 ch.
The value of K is 2.36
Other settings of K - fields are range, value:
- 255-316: 2.47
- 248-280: 2.43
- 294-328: 2.47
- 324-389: 2.34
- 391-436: 2.33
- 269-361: 2.43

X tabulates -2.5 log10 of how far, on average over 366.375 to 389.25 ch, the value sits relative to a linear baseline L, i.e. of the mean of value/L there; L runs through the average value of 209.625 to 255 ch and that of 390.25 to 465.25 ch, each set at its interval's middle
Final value 0.04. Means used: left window 2.37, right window 2.44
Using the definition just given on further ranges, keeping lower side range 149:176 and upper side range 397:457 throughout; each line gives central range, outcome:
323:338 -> 0.03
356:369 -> 0.05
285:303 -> -0.06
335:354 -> 0.04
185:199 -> 0.04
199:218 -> 0.05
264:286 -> 0.00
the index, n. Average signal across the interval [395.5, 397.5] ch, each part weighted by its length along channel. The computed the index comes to 2.35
